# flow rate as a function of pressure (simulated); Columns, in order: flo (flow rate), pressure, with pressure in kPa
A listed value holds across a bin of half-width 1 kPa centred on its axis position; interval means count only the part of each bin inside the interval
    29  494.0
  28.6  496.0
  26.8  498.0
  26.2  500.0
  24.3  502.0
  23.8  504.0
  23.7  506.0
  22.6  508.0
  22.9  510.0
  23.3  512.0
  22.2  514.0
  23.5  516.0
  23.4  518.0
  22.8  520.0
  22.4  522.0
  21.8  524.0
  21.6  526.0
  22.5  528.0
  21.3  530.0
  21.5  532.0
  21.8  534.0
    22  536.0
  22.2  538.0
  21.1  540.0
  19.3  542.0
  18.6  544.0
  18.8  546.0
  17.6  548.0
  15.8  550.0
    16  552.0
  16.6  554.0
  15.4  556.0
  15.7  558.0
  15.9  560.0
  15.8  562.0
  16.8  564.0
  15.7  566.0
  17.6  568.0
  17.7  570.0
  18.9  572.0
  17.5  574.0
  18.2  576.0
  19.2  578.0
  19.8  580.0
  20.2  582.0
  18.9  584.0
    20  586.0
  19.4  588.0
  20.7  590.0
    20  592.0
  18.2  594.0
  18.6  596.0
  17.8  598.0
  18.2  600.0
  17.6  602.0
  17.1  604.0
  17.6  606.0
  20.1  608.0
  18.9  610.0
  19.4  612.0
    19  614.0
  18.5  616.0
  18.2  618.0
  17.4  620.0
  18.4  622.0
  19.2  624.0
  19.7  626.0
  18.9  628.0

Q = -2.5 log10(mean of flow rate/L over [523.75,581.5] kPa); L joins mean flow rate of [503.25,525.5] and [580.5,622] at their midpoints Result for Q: 0.13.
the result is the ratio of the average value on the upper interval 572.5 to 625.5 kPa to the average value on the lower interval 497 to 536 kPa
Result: 0.82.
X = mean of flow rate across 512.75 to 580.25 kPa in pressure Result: 19.3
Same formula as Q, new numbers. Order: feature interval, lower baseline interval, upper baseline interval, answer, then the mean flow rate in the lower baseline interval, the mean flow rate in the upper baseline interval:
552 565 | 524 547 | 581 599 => 0.256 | 21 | 19.3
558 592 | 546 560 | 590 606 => -0.055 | 16.3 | 18.3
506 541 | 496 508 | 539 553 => -0.035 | 25.1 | 18.2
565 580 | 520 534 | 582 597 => 0.123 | 21.9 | 19.5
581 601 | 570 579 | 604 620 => -0.042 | 18.4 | 18.6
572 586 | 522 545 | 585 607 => 0.019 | 21.3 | 18.7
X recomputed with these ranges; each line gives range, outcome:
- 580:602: 19.2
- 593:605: 17.9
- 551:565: 16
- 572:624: 18.8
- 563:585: 18.2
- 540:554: 17.9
